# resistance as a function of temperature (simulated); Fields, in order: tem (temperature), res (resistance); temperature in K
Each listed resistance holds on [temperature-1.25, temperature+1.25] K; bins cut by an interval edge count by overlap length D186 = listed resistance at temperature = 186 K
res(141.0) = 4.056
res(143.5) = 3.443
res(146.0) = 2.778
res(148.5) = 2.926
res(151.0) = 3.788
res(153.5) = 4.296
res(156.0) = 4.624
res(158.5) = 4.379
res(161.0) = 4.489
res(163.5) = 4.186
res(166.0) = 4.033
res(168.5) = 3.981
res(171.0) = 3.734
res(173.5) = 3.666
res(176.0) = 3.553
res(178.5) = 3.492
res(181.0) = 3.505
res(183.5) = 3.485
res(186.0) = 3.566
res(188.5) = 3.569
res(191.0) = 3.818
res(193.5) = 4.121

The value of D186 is 3.566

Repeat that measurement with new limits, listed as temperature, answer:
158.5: 4.379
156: 4.624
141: 4.056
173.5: 3.666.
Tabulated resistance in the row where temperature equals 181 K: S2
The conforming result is 3.505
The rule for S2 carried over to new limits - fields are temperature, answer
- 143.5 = 3.443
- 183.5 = 3.485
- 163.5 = 4.186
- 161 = 4.489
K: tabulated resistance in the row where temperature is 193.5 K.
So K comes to 4.121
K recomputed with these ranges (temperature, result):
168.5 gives 3.981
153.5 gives 4.296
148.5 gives 2.926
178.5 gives 3.492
